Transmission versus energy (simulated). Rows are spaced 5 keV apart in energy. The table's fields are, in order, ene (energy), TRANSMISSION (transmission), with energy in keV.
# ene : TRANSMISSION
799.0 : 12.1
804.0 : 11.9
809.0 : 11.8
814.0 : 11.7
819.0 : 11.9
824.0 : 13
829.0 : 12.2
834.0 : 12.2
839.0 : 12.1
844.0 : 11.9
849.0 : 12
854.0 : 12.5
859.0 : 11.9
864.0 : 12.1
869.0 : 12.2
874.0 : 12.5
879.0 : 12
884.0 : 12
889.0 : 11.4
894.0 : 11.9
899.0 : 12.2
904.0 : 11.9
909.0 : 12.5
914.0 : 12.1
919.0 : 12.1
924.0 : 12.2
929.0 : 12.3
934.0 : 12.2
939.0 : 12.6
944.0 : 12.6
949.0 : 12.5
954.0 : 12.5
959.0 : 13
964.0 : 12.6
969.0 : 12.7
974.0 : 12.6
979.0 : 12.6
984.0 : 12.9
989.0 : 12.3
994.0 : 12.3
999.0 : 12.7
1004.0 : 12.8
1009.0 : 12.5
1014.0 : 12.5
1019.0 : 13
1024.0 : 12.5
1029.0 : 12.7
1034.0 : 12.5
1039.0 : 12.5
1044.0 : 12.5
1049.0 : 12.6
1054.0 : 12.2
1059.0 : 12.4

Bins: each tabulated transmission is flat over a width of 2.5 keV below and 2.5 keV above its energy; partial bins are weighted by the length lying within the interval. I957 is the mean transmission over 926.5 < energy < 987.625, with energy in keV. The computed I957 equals 12.6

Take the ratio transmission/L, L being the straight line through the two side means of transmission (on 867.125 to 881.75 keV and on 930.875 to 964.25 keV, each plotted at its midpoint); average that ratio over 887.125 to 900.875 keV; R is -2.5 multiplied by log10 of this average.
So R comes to 0.044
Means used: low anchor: 12.2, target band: 11.8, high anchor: 12.6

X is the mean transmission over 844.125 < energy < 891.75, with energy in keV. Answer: 12.1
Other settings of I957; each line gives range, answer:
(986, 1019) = 12.6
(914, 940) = 12.2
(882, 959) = 12.2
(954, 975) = 12.7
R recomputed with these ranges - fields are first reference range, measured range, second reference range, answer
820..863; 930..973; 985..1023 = -0.009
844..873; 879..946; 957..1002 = 0.019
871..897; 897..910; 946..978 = -0.002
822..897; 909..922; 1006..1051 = 0.008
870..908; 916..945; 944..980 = 0.005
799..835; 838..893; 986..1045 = 0.015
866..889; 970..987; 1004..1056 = -0.025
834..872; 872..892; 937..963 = 0.028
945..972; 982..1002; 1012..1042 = 0.008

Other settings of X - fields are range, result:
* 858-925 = 12.1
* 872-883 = 12.2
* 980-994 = 12.5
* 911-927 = 12.2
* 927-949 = 12.4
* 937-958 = 12.6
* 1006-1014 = 12.5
